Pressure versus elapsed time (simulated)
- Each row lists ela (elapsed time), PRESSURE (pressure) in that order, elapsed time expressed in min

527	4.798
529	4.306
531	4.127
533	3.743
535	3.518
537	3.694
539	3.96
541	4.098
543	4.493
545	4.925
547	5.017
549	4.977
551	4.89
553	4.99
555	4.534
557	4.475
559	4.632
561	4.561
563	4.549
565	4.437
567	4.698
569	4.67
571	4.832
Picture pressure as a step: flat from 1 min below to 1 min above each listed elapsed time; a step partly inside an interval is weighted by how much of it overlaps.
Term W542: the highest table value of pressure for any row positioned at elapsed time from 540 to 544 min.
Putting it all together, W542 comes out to 4.493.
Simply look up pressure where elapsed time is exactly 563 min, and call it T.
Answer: 4.549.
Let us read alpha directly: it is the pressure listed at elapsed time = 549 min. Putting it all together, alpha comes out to 4.977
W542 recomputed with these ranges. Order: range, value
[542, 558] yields 5.017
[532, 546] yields 4.925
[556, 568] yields 4.698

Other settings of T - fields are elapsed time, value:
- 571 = 4.832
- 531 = 4.127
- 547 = 5.017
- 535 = 3.518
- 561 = 4.561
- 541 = 4.098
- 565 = 4.437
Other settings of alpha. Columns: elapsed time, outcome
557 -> 4.475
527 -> 4.798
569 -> 4.67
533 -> 3.743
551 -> 4.89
